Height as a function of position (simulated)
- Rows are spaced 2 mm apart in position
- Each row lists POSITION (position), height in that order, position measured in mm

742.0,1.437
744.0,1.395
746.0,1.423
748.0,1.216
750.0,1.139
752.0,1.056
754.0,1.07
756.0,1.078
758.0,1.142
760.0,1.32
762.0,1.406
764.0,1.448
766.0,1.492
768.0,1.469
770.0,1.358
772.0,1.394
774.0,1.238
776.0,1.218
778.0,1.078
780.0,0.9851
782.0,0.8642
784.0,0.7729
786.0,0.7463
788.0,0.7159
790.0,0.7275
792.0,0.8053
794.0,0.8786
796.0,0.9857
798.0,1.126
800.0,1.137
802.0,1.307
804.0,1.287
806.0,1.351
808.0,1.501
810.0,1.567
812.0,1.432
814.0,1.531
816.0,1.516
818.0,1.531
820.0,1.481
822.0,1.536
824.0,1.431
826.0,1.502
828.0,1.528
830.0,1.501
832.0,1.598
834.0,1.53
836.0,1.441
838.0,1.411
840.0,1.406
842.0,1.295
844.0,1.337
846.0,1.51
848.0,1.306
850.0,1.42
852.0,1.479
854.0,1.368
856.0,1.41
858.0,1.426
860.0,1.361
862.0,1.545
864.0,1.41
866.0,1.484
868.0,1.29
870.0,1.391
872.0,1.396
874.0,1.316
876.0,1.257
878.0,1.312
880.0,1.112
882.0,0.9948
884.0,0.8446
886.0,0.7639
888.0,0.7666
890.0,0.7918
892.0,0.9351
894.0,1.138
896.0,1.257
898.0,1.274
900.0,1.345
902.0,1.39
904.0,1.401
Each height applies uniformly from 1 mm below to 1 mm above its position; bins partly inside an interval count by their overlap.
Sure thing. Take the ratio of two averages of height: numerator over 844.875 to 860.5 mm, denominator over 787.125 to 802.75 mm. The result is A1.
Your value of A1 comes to 1.5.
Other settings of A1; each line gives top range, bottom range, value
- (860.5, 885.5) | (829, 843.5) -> 0.88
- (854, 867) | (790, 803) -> 1.41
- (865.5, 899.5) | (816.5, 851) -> 0.78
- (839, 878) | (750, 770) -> 1.09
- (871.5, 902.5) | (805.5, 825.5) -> 0.74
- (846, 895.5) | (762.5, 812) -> 1.07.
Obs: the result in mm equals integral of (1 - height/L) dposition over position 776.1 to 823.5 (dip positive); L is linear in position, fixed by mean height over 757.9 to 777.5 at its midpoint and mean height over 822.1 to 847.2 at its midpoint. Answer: 7.9 mm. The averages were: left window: 1.35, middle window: 1.17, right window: 1.46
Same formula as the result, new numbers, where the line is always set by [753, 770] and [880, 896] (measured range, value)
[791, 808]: 0.8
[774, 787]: 3.0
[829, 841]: -4.4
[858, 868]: -4.3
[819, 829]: -3.4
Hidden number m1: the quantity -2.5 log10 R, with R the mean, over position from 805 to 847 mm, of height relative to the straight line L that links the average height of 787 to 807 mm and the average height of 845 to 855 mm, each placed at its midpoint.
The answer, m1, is -0.19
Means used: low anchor 1.03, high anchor 1.42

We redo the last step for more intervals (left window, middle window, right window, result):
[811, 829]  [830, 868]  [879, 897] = -0.13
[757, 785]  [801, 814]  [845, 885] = -0.12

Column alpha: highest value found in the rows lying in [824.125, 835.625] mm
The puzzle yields 1.598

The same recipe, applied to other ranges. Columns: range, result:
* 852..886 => 1.545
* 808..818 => 1.567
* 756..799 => 1.492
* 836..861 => 1.51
